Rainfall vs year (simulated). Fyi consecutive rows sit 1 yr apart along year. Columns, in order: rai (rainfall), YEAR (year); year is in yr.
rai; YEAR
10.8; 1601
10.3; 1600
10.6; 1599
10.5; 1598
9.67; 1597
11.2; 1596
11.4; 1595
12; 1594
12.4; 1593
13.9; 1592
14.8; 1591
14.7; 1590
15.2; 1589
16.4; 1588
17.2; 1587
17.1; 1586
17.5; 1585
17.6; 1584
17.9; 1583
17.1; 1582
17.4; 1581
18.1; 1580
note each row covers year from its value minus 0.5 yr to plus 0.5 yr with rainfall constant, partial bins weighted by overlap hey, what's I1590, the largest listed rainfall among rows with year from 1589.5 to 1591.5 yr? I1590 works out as 14.8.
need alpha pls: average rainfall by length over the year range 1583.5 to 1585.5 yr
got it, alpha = 17.6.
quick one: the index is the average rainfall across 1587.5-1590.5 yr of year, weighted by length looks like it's 15.4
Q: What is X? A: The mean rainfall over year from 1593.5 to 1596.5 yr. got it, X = 11.5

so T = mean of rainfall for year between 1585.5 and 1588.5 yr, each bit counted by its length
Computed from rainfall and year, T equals 16.9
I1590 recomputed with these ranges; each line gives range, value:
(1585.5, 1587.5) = 17.2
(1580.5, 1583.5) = 17.9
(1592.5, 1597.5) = 12.4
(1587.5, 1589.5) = 16.4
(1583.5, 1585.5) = 17.6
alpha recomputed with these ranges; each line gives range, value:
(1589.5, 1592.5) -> 14.5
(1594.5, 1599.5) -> 10.7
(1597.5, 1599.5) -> 10.6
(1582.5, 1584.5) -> 17.8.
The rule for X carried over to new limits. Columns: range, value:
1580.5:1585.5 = 17.5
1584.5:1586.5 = 17.3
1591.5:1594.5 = 12.8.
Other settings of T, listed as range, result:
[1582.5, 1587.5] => 17.5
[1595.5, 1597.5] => 10.4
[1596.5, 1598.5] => 10.1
